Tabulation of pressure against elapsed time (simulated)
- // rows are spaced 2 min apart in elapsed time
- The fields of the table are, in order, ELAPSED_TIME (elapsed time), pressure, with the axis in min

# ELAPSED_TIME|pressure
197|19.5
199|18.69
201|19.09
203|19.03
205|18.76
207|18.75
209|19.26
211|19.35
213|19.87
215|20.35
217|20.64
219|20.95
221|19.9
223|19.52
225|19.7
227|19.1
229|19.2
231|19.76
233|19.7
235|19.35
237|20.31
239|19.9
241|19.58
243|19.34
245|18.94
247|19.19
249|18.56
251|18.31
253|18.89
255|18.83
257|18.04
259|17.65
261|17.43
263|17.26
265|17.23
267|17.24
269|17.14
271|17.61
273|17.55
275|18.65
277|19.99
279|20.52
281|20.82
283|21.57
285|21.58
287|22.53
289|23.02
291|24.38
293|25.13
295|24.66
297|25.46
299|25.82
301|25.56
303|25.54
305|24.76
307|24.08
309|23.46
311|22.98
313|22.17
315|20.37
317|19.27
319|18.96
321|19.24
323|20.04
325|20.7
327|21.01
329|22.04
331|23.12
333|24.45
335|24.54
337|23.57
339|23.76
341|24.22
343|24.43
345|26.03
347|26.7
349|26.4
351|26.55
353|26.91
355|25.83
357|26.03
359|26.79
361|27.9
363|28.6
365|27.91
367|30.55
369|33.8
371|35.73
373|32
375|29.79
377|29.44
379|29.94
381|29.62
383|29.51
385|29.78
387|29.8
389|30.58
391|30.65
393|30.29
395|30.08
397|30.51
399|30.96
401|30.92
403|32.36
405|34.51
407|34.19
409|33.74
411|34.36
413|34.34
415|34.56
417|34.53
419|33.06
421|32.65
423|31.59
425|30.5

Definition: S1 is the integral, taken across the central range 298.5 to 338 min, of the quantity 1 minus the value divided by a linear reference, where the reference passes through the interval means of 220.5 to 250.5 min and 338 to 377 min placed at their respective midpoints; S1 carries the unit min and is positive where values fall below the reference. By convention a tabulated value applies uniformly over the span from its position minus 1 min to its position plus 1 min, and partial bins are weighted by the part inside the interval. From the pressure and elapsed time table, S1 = 4.1 min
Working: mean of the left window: 19.4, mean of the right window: 27.9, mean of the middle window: 22.5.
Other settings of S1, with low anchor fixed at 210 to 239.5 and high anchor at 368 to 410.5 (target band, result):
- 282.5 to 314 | 1.30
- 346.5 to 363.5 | 1.27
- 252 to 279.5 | 5.58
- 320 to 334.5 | 2.91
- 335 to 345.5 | 1.35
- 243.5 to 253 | 1.19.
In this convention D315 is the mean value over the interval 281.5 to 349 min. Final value 23.2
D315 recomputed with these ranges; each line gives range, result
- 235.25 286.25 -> 18.9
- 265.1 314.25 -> 22.1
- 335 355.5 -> 25.4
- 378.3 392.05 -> 30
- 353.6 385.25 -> 29.5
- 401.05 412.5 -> 33.6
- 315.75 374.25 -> 25.4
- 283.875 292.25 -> 22.9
